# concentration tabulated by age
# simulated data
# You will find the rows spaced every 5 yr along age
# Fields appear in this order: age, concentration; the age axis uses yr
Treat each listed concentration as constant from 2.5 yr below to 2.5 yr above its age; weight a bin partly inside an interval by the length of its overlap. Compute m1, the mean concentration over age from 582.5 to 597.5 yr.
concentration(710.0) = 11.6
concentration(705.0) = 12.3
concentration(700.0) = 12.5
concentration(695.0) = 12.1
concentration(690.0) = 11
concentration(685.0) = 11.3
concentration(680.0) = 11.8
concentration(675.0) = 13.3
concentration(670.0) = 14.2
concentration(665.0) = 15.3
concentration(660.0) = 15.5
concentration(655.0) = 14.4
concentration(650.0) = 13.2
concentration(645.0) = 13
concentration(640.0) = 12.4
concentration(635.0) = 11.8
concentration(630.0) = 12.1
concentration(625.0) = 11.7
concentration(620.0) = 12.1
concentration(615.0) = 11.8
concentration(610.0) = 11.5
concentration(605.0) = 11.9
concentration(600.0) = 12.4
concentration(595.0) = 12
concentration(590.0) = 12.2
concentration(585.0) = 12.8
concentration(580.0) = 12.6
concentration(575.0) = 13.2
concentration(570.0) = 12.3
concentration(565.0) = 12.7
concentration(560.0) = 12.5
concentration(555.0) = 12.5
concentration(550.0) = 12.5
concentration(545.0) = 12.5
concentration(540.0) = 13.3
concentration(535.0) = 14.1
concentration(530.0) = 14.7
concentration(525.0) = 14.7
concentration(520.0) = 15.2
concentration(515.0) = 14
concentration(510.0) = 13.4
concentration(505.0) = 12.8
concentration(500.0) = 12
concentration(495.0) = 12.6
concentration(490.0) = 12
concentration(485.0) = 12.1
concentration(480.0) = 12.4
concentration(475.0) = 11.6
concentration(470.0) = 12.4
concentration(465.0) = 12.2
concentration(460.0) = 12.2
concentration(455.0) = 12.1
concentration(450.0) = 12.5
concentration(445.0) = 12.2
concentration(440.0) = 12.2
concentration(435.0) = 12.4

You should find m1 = 12.3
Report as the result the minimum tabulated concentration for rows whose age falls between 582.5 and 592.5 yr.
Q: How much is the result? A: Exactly 12.2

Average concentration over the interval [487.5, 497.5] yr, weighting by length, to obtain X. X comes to 12.3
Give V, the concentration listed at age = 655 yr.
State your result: 14.4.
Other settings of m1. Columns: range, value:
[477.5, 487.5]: 12.2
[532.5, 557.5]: 13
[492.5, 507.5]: 12.5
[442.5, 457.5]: 12.3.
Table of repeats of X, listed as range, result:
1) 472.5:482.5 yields 12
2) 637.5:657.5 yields 13.2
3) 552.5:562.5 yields 12.5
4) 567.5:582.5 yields 12.7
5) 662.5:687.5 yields 13.2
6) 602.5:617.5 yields 11.7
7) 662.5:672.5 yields 14.8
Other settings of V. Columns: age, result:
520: 15.2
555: 12.5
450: 12.5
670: 14.2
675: 13.3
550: 12.5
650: 13.2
